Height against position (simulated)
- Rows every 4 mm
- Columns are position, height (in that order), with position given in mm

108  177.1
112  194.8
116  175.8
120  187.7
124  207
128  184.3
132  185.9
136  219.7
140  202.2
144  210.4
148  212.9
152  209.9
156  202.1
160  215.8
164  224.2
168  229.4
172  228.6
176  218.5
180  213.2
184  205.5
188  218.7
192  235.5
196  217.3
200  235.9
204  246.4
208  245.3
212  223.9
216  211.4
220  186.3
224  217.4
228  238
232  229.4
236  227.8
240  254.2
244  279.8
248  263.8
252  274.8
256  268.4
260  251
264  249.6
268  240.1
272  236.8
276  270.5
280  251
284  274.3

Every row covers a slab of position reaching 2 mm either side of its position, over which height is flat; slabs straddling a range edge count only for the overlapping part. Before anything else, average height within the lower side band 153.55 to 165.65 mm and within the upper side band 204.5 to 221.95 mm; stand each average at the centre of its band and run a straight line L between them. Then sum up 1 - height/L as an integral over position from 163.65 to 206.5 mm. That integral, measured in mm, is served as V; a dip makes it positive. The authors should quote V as -1.7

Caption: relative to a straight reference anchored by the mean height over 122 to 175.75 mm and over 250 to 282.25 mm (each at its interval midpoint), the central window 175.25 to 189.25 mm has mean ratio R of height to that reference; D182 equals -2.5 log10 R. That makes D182 0.05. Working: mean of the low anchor 210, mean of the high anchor 255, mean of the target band 213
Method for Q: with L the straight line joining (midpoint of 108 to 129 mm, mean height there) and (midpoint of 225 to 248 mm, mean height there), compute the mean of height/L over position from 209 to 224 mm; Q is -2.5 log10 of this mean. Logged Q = 0.12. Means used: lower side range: 189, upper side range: 246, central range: 211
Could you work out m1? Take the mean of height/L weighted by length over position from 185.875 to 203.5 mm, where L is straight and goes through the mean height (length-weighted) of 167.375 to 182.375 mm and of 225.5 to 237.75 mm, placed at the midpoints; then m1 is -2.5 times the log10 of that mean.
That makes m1 -0.02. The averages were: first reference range 221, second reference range 231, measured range 228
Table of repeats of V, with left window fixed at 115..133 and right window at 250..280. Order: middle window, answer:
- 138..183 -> -1.92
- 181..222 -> 0.54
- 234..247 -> -0.56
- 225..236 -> 0.37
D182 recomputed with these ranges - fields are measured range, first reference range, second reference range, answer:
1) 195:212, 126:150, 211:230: -0.114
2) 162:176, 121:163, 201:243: -0.063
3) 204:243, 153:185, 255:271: 0.038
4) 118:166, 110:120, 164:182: -0.012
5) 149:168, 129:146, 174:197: -0.025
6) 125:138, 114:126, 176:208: -0.009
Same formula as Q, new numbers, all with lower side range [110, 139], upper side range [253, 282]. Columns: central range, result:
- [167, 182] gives -0.04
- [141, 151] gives -0.04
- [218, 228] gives 0.13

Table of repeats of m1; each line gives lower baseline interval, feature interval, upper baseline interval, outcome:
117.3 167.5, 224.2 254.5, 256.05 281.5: -0.04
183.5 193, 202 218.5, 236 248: 0.03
